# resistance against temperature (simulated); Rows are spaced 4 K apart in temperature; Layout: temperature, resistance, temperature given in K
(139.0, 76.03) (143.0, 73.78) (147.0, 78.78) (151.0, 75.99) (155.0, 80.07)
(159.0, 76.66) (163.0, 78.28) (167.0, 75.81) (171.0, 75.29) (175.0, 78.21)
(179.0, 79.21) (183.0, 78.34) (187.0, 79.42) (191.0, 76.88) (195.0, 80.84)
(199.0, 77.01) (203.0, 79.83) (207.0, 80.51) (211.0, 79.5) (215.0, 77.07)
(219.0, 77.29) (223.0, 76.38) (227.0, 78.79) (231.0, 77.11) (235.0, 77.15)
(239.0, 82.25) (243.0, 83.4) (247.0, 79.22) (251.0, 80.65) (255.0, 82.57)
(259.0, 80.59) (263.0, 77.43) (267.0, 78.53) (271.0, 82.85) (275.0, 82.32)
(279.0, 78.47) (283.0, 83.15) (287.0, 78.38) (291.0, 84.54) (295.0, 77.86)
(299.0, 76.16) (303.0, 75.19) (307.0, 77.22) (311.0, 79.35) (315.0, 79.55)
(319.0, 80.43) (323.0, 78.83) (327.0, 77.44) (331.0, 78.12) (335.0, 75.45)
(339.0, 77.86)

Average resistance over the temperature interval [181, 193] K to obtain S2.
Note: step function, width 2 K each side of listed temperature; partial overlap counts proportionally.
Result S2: 78.2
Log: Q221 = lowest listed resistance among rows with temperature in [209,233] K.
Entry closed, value 76.38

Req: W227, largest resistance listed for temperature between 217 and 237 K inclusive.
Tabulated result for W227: 78.79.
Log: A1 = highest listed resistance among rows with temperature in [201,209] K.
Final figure 80.51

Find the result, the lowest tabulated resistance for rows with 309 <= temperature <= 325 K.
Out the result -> 78.83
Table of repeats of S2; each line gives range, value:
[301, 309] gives 76.2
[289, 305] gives 78.4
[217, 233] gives 77.4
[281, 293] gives 82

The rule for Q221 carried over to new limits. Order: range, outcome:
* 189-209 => 76.88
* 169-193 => 75.29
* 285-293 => 78.38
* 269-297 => 77.86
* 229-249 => 77.11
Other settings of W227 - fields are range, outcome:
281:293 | 84.54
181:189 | 79.42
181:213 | 80.84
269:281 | 82.85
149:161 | 80.07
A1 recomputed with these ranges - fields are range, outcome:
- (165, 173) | 75.81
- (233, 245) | 83.4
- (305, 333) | 80.43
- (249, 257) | 82.57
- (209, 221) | 79.5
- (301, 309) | 77.22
